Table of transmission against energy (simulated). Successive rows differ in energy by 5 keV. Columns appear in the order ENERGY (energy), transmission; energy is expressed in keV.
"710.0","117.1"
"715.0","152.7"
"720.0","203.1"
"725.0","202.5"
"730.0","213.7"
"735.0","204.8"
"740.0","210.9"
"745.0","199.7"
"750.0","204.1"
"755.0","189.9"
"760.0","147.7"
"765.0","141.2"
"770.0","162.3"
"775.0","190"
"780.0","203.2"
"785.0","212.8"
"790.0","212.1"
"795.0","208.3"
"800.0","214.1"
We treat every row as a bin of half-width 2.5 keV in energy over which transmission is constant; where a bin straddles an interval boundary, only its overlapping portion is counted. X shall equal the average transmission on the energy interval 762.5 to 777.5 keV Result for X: 164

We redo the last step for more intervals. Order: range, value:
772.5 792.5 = 205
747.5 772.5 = 169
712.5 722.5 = 178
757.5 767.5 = 144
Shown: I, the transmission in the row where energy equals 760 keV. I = 147.7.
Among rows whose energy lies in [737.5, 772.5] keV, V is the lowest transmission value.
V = 141.2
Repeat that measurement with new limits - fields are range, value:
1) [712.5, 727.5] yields 152.7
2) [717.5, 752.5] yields 199.7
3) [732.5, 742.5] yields 204.8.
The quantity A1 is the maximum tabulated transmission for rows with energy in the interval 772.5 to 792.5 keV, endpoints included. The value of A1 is 212.8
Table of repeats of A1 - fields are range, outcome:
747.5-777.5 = 204.1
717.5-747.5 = 213.7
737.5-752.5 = 210.9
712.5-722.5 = 203.1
